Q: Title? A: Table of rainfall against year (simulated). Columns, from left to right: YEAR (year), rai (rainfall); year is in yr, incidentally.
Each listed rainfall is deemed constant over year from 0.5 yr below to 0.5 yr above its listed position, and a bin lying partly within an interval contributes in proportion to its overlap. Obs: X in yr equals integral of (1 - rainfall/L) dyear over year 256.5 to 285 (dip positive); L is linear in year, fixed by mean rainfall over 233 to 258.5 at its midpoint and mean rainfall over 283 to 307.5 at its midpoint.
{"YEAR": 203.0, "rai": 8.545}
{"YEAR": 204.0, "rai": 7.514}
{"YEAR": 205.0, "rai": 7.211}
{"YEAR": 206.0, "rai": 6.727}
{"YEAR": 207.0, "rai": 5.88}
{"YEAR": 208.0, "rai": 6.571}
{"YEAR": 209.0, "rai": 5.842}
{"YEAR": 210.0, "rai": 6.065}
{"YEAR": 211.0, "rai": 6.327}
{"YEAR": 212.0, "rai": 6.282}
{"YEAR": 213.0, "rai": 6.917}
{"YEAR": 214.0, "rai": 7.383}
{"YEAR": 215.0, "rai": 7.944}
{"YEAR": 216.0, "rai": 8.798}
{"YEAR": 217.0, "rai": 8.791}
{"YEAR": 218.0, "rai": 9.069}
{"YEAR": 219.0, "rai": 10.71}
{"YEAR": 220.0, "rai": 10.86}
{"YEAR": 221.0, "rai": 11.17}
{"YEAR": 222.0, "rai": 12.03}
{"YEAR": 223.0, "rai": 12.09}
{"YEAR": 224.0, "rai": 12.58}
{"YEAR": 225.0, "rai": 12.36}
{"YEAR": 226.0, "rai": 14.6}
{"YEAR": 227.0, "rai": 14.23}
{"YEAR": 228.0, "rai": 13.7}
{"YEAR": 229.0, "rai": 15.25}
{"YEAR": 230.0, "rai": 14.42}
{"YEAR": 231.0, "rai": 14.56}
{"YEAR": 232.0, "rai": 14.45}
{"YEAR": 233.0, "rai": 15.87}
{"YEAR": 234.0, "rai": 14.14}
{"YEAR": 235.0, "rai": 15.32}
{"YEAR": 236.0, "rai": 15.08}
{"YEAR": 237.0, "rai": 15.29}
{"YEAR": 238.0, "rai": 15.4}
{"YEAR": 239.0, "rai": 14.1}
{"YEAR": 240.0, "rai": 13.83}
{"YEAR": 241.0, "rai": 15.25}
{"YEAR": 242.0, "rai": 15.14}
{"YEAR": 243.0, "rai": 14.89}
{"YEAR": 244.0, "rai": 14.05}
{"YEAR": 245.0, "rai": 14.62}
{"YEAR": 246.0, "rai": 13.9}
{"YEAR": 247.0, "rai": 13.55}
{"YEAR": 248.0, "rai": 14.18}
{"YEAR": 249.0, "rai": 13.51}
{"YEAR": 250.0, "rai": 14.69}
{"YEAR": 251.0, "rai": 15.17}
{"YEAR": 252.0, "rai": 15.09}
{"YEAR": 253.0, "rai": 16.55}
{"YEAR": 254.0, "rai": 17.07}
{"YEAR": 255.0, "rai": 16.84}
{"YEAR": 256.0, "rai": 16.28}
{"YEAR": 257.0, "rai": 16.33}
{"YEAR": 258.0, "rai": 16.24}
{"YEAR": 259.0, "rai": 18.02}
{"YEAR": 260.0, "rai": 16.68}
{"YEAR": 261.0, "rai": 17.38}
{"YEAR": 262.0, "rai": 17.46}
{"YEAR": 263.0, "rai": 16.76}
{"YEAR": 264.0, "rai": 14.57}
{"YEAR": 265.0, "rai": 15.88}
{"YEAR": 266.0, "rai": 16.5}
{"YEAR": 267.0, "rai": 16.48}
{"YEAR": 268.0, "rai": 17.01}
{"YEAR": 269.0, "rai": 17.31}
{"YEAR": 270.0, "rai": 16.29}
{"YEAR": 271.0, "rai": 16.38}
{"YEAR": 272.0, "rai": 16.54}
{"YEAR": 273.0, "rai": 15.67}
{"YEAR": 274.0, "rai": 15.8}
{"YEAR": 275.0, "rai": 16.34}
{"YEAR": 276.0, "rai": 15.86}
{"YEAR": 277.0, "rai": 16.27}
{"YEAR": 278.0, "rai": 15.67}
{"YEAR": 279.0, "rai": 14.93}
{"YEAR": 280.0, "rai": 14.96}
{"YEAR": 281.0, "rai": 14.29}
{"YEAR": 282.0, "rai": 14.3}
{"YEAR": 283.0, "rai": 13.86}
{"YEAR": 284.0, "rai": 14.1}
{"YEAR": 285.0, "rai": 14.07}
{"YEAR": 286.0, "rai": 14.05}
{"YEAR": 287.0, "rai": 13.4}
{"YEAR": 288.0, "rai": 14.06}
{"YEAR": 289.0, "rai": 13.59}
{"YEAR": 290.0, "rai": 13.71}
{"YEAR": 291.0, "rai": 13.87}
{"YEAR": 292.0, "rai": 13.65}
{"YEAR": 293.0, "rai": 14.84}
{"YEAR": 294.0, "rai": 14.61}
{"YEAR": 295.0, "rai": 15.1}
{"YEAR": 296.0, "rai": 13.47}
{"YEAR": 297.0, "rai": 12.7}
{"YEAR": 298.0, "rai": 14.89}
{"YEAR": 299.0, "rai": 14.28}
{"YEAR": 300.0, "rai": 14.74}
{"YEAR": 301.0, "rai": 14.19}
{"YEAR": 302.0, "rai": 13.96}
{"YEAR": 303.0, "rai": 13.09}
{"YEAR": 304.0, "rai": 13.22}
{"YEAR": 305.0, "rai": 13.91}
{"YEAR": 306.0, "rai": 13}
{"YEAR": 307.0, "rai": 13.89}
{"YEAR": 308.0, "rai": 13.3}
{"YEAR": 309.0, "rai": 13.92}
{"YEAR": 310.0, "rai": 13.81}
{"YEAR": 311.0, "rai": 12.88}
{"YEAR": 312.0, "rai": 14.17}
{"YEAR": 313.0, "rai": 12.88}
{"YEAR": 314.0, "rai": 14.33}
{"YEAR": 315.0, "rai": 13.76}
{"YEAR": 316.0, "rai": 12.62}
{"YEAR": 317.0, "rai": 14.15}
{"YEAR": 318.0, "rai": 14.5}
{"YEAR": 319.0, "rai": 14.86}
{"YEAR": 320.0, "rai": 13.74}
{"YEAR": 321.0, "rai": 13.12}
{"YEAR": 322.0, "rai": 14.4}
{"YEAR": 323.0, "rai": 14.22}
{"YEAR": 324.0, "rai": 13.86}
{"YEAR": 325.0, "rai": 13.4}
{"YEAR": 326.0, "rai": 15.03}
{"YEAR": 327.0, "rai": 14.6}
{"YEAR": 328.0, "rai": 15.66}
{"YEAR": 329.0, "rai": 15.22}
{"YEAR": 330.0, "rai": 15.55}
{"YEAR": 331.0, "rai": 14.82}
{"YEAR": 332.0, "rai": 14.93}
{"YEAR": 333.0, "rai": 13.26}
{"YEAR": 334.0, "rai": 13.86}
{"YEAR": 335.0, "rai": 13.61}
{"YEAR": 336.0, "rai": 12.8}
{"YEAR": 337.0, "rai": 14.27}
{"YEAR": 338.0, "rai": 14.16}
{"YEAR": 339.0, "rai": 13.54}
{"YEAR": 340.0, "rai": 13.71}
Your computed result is -2.9 yr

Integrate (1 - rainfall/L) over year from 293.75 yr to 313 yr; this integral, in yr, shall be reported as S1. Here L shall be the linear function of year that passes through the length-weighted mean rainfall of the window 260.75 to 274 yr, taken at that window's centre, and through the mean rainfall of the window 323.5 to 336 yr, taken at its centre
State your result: 1.8 yr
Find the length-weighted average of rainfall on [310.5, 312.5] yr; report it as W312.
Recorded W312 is 13.5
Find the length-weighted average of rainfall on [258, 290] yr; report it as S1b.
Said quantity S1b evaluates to 15.6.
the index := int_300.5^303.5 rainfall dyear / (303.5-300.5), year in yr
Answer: 13.7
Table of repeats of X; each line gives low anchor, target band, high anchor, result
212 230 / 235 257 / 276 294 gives -4.75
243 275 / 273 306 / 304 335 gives 1.31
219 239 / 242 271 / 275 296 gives -3.49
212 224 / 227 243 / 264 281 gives -4.41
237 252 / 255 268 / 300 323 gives -2.06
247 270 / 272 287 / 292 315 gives 0.07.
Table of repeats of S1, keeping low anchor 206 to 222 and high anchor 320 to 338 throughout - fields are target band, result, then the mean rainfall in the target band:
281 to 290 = -1.6 yr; 13.9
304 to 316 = -0.3 yr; 13.6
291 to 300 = -1.3 yr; 14.2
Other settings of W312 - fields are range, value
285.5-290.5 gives 13.8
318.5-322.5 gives 14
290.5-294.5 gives 14.2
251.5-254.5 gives 16.2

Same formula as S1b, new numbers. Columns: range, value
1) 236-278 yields 15.7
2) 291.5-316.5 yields 13.8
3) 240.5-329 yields 14.8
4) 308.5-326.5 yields 13.9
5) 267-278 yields 16.3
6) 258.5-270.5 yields 16.7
